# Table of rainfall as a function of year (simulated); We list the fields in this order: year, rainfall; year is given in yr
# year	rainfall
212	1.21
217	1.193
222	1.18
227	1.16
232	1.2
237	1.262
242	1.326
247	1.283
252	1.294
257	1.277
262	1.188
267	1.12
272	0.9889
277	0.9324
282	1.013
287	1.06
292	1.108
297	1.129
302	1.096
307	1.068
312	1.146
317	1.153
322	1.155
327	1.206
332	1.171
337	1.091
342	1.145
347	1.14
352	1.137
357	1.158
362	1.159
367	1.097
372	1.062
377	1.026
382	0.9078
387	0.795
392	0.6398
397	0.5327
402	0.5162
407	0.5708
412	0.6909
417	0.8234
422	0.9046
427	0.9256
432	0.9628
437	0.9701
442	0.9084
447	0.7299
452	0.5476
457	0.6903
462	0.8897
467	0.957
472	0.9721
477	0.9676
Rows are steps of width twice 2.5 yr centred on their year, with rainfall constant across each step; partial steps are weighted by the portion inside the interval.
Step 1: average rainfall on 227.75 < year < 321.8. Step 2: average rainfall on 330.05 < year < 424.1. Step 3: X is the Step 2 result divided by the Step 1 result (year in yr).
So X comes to 0.8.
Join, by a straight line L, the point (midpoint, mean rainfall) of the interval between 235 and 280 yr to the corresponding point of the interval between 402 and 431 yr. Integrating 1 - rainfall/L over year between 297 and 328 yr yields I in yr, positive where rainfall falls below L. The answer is -2.8 yr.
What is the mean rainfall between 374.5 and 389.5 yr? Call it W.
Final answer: 0.91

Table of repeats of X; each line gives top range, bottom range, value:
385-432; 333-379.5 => 0.65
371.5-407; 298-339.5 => 0.66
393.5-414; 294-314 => 0.52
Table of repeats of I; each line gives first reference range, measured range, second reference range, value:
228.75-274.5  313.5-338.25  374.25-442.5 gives -3.5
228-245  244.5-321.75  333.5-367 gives 5.2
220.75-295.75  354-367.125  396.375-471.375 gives -2.8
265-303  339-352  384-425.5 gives -4.0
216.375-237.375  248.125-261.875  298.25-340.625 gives -1.1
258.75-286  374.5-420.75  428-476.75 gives 9.6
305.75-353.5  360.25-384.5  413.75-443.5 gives -0.1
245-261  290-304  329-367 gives 1.2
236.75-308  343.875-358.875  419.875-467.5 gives -2.1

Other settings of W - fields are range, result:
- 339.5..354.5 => 1.14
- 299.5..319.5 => 1.12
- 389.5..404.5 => 0.563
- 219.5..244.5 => 1.23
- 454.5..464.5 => 0.79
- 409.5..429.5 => 0.836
